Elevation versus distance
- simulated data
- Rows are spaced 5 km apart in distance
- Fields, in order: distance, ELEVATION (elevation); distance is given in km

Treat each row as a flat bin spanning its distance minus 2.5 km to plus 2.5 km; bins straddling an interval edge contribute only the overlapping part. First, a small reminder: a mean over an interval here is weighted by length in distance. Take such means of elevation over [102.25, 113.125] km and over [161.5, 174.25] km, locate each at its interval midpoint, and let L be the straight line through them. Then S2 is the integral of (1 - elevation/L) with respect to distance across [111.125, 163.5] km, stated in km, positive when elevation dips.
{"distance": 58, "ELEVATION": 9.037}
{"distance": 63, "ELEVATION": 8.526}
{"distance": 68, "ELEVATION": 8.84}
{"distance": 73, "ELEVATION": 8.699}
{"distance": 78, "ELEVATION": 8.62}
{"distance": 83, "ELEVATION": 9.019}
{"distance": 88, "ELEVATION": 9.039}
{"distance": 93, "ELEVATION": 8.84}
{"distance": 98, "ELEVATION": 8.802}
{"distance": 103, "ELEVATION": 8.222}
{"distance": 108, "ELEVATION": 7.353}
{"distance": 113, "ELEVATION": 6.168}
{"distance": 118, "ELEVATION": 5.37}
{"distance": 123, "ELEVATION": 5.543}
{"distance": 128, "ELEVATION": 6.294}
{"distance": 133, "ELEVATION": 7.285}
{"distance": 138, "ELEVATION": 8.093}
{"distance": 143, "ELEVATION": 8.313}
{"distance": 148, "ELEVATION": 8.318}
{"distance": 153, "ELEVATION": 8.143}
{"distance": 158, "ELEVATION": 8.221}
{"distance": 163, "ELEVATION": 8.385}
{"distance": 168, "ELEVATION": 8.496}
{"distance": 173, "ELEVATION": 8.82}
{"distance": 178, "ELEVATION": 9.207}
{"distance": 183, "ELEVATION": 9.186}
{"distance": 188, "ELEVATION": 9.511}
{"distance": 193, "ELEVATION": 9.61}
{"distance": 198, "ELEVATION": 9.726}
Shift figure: 4.7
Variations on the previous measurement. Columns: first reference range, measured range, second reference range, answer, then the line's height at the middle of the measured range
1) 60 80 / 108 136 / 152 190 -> 7.85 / 8.72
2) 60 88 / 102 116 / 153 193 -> 2.74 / 8.8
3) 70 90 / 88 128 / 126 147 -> 4.89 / 8.22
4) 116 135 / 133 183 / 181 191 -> -3.86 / 7.86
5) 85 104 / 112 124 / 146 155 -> 4.06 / 8.55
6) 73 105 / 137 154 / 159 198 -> 1.34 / 8.94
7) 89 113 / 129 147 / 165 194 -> 1.66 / 8.59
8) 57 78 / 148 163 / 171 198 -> 1.53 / 9.17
